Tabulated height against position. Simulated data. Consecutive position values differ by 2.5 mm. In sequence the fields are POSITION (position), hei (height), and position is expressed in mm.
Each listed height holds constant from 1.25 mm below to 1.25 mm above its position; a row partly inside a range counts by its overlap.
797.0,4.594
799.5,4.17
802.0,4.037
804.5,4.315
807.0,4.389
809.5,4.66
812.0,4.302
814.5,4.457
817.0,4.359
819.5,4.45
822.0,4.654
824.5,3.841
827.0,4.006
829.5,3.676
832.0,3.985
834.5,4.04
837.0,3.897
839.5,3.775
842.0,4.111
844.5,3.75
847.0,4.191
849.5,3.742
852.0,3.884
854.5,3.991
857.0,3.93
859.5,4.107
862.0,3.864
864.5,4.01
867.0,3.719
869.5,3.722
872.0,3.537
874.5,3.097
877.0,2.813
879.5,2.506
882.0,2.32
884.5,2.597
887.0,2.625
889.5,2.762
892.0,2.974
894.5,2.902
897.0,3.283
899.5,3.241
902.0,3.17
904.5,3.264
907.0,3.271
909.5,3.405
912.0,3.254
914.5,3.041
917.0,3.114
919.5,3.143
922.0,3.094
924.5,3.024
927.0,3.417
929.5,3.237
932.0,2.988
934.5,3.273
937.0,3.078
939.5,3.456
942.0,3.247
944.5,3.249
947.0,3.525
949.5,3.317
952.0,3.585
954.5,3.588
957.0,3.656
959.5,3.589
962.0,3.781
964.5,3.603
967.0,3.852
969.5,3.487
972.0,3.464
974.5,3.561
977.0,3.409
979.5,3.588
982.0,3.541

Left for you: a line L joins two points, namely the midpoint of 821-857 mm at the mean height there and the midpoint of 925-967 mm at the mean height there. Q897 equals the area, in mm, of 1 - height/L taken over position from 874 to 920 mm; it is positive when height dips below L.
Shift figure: 8.5 mm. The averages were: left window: 3.96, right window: 3.42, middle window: 2.98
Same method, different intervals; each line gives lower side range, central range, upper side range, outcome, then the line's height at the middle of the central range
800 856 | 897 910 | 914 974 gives 1.32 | 3.63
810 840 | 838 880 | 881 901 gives -2.82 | 3.48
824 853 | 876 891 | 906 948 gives 4.02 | 3.56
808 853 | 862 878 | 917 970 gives 1.37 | 3.85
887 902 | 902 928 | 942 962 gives -0.13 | 3.19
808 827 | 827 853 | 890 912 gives 0.85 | 4.04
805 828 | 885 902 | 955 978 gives 4.29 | 3.97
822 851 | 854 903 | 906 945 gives 4.84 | 3.59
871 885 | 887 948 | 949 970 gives 0.53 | 3.2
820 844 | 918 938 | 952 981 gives 3.00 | 3.71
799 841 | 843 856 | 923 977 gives 0.29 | 4.01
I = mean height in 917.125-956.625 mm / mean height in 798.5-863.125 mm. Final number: 0.80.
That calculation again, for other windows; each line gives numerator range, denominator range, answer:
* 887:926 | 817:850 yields 0.77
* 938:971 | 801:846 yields 0.85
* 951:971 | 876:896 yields 1.35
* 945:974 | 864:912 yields 1.15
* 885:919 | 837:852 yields 0.79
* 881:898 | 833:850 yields 0.71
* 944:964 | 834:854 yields 0.91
